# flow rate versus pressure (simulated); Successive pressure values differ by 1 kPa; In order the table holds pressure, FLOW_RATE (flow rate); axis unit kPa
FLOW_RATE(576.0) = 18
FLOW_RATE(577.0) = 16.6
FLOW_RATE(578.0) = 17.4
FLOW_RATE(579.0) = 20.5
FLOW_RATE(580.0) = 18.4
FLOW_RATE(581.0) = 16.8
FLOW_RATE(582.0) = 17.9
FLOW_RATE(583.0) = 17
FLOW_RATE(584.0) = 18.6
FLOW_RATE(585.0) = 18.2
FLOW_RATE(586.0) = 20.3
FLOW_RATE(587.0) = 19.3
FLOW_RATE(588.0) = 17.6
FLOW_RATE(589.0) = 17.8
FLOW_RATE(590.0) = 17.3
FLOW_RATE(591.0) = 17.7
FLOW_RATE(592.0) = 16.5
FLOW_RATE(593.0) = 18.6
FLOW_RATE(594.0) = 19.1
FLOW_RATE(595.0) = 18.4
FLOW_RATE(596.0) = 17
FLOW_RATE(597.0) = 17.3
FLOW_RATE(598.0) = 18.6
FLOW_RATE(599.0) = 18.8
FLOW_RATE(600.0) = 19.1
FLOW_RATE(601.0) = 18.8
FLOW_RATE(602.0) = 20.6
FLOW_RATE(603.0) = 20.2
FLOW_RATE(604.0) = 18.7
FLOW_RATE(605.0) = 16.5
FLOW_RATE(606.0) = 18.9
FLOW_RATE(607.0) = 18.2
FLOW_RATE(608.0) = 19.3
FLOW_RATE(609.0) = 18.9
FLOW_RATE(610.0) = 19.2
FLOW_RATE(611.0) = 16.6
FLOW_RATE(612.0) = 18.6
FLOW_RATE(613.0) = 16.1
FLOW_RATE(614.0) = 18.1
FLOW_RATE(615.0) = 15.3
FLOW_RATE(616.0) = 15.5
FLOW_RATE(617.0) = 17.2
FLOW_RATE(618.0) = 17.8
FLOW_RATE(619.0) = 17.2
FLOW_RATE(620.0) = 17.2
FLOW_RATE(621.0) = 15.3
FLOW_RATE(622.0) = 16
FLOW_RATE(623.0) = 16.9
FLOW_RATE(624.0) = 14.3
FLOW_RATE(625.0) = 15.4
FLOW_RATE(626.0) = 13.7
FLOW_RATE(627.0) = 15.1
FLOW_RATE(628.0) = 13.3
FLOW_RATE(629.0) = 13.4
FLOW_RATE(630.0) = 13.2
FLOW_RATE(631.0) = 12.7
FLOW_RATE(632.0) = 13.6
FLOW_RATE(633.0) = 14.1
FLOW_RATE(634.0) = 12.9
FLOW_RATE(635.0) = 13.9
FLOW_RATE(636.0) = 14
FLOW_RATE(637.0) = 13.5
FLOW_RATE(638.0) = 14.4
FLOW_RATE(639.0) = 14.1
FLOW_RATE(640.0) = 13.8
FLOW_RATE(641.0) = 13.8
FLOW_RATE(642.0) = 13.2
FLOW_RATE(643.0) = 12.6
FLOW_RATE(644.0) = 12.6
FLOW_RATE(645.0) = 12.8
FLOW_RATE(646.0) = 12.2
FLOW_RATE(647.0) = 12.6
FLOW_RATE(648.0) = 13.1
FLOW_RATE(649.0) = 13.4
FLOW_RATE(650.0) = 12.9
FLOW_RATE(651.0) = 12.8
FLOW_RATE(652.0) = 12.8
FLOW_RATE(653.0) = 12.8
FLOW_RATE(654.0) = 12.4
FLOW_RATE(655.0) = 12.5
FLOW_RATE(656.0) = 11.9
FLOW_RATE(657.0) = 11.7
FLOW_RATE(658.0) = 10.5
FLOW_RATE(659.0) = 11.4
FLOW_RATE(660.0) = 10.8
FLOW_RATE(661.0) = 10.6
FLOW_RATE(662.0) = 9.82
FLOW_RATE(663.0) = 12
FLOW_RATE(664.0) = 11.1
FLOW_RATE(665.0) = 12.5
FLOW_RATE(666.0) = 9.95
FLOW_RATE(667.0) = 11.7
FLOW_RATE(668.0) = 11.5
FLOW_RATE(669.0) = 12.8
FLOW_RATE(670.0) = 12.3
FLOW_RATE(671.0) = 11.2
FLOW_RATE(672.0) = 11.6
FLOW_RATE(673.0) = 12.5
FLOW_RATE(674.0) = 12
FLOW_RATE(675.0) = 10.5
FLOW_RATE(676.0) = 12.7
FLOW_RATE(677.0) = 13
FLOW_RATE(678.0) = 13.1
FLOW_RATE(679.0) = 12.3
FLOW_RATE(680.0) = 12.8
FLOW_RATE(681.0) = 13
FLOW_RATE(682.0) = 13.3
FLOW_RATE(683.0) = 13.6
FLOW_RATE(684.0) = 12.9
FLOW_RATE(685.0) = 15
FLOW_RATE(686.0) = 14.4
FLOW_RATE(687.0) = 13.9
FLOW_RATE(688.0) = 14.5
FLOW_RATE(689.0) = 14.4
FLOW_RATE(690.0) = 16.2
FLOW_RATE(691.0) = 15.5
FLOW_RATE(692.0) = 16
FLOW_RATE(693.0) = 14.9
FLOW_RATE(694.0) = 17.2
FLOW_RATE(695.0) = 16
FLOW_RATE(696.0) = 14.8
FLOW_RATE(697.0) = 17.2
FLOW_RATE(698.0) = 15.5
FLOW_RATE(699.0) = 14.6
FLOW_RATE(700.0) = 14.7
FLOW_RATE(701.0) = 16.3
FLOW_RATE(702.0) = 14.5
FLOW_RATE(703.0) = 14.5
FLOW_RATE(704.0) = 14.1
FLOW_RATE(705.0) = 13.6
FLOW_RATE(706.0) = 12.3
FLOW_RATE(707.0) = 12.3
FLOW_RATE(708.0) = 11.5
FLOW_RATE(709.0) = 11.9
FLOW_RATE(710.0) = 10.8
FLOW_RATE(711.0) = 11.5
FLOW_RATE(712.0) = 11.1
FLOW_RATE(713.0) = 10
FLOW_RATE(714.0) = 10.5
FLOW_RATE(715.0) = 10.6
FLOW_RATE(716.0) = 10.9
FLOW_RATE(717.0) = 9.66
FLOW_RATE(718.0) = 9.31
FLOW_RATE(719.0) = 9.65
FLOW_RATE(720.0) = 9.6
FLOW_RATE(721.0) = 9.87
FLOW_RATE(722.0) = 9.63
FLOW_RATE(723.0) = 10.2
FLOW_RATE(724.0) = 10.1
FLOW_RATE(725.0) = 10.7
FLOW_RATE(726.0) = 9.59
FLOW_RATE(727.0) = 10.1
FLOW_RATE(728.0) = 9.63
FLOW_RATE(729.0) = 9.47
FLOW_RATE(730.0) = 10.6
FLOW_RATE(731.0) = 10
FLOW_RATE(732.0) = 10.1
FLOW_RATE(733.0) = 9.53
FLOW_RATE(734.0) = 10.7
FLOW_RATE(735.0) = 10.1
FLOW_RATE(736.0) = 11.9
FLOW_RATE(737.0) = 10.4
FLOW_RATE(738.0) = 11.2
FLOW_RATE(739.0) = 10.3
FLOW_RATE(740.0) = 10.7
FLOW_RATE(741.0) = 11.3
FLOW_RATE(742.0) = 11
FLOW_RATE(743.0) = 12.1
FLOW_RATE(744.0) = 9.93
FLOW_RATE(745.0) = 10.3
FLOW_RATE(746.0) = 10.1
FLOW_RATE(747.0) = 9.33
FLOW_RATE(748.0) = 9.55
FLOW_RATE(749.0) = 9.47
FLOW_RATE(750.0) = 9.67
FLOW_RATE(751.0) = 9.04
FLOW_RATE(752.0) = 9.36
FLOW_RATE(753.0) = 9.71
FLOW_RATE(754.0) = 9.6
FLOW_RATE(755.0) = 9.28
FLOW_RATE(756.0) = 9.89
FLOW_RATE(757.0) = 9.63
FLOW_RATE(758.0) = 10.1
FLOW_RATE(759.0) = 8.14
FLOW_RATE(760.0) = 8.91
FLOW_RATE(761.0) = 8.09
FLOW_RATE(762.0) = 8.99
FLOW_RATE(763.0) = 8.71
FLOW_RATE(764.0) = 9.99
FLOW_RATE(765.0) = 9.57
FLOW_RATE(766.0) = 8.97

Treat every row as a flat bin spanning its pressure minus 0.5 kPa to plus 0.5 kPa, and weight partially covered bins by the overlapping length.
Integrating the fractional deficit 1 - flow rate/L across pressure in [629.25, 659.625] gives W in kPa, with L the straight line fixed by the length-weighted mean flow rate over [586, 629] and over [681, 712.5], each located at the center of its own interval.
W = 5.9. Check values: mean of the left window 17.4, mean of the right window 14.1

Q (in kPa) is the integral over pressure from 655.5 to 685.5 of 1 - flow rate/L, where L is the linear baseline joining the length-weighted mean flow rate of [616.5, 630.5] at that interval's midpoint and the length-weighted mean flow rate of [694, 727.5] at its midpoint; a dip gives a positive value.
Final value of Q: 3.6 kPa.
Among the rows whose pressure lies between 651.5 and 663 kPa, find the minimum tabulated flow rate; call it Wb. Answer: 9.82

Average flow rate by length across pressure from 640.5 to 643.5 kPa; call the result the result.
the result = 13.2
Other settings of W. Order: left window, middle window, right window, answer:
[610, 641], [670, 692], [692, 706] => 2.7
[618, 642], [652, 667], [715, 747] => 2.0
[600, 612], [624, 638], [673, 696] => 2.8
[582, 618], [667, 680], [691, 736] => 1.8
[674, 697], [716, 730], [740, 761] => 2.1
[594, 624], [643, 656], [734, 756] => 2.4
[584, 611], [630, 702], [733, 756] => 6.3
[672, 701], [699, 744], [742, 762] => 2.3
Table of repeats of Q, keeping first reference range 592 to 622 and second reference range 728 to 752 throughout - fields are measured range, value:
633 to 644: 1.7 kPa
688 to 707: -3.5 kPa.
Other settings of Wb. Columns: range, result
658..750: 9.31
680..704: 12.8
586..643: 12.6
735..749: 9.33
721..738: 9.47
